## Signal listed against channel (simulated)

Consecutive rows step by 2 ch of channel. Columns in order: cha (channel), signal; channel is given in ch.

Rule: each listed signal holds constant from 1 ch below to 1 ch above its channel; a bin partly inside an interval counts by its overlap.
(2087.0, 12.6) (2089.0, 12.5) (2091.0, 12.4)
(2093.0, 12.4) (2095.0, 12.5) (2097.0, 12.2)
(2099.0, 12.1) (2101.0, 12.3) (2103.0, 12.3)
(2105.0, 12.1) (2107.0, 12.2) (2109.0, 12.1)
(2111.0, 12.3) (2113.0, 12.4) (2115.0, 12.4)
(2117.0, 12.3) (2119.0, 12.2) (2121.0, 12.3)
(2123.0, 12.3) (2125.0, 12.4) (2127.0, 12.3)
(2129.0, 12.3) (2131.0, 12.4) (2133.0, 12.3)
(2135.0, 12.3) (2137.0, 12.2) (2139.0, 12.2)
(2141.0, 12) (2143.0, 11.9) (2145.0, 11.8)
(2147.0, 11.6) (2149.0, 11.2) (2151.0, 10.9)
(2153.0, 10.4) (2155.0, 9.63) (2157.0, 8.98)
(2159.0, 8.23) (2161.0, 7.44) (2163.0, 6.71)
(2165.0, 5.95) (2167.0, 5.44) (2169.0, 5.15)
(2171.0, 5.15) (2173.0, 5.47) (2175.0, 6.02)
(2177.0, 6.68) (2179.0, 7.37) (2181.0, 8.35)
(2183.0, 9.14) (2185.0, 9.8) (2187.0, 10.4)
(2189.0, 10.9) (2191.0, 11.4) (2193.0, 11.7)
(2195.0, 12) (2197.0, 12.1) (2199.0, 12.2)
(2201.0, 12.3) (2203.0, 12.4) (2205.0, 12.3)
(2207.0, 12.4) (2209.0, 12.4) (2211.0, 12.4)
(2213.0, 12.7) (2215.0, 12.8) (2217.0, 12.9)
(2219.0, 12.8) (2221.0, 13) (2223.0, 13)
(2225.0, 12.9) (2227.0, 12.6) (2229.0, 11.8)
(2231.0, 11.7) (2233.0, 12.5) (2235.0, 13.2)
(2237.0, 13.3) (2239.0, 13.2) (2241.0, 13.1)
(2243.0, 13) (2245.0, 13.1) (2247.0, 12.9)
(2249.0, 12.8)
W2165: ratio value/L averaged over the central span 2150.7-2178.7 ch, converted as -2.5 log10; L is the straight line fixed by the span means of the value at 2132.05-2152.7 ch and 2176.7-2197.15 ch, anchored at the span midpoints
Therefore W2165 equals 0.455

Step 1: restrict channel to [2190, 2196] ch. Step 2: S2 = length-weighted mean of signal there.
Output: 11.7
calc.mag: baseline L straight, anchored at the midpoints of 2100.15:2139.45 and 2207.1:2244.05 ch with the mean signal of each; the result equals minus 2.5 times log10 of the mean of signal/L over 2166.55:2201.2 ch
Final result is 0.368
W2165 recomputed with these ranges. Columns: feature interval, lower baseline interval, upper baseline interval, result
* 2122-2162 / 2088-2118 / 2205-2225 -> 0.11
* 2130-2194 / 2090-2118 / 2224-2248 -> 0.31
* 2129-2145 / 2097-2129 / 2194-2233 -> 0.01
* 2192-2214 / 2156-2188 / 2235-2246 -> -0.23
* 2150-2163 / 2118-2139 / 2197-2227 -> 0.34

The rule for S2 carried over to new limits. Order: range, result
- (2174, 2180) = 6.69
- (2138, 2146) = 12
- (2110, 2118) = 12.4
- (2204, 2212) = 12.4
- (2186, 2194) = 11.1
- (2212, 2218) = 12.8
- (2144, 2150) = 11.5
